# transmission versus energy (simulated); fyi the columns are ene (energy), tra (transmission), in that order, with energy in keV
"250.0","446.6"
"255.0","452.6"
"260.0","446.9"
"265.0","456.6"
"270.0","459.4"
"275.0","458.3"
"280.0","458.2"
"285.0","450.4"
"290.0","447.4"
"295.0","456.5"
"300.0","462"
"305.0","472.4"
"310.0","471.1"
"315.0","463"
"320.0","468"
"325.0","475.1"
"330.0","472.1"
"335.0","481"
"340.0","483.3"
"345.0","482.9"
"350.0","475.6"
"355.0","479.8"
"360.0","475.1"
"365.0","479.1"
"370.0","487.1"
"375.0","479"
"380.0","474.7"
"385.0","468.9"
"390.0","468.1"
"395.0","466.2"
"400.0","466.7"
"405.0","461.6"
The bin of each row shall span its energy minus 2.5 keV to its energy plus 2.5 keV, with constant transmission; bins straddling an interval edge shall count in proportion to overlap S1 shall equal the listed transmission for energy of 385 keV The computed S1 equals 468.9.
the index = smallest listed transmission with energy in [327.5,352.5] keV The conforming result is 472.1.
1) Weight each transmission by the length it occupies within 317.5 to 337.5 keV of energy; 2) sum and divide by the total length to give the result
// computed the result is 474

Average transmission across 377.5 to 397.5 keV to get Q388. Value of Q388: 469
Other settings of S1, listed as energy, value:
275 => 458.3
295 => 456.5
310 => 471.1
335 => 481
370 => 487.1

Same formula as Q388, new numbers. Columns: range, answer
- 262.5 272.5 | 458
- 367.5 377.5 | 483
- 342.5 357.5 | 479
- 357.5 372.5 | 480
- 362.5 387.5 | 478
